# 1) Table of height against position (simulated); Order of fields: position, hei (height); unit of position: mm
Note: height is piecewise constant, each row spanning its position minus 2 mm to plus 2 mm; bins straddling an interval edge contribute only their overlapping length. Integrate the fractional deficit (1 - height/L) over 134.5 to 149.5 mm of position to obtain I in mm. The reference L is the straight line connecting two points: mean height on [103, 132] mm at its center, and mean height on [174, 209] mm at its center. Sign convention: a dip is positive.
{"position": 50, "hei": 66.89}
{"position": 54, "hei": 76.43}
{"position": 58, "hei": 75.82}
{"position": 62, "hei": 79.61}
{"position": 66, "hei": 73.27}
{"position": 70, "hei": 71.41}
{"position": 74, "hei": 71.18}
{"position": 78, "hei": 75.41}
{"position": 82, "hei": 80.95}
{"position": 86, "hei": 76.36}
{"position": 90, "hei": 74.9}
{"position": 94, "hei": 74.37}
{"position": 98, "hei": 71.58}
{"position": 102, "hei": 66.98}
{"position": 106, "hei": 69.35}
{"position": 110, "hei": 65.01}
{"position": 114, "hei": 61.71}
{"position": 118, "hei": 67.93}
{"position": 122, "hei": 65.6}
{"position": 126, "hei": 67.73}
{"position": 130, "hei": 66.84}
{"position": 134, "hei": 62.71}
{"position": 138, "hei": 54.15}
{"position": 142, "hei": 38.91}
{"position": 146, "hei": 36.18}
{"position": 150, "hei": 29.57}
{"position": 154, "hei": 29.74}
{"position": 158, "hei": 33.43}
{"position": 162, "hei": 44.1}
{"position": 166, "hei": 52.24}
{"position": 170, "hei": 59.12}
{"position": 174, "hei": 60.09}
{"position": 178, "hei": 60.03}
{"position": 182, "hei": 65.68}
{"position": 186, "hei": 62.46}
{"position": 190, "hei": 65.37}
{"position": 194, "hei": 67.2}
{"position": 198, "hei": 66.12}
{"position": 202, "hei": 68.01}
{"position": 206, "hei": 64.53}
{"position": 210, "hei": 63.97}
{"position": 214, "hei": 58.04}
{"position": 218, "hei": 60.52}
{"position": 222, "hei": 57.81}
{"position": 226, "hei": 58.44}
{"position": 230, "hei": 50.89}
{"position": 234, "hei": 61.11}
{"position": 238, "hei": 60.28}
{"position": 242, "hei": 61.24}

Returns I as 5.0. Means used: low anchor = 66.3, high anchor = 64.6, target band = 43.7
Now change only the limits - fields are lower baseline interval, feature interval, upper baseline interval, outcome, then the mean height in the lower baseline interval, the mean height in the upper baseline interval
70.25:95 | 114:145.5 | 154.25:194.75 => 2.84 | 75.3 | 55.5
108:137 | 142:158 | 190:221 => 7.85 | 65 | 63.9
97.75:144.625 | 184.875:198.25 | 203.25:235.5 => -1.09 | 62.5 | 59.6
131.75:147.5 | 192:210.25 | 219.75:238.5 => -3.80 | 48.7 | 57.5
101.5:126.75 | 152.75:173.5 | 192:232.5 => 5.98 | 66.2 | 61.5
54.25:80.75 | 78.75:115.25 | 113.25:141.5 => -1.45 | 74.8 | 62.6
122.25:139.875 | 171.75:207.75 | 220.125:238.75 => -2.75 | 63.2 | 57.5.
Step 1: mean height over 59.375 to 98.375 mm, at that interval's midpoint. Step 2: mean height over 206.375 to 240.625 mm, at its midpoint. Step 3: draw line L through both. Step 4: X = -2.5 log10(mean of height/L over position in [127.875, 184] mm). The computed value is 0.319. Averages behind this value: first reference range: 75.1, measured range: 49.5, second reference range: 59.2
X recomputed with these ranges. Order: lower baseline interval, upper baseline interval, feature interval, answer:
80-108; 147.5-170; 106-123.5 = -0.050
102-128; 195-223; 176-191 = 0.011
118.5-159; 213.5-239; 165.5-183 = -0.128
